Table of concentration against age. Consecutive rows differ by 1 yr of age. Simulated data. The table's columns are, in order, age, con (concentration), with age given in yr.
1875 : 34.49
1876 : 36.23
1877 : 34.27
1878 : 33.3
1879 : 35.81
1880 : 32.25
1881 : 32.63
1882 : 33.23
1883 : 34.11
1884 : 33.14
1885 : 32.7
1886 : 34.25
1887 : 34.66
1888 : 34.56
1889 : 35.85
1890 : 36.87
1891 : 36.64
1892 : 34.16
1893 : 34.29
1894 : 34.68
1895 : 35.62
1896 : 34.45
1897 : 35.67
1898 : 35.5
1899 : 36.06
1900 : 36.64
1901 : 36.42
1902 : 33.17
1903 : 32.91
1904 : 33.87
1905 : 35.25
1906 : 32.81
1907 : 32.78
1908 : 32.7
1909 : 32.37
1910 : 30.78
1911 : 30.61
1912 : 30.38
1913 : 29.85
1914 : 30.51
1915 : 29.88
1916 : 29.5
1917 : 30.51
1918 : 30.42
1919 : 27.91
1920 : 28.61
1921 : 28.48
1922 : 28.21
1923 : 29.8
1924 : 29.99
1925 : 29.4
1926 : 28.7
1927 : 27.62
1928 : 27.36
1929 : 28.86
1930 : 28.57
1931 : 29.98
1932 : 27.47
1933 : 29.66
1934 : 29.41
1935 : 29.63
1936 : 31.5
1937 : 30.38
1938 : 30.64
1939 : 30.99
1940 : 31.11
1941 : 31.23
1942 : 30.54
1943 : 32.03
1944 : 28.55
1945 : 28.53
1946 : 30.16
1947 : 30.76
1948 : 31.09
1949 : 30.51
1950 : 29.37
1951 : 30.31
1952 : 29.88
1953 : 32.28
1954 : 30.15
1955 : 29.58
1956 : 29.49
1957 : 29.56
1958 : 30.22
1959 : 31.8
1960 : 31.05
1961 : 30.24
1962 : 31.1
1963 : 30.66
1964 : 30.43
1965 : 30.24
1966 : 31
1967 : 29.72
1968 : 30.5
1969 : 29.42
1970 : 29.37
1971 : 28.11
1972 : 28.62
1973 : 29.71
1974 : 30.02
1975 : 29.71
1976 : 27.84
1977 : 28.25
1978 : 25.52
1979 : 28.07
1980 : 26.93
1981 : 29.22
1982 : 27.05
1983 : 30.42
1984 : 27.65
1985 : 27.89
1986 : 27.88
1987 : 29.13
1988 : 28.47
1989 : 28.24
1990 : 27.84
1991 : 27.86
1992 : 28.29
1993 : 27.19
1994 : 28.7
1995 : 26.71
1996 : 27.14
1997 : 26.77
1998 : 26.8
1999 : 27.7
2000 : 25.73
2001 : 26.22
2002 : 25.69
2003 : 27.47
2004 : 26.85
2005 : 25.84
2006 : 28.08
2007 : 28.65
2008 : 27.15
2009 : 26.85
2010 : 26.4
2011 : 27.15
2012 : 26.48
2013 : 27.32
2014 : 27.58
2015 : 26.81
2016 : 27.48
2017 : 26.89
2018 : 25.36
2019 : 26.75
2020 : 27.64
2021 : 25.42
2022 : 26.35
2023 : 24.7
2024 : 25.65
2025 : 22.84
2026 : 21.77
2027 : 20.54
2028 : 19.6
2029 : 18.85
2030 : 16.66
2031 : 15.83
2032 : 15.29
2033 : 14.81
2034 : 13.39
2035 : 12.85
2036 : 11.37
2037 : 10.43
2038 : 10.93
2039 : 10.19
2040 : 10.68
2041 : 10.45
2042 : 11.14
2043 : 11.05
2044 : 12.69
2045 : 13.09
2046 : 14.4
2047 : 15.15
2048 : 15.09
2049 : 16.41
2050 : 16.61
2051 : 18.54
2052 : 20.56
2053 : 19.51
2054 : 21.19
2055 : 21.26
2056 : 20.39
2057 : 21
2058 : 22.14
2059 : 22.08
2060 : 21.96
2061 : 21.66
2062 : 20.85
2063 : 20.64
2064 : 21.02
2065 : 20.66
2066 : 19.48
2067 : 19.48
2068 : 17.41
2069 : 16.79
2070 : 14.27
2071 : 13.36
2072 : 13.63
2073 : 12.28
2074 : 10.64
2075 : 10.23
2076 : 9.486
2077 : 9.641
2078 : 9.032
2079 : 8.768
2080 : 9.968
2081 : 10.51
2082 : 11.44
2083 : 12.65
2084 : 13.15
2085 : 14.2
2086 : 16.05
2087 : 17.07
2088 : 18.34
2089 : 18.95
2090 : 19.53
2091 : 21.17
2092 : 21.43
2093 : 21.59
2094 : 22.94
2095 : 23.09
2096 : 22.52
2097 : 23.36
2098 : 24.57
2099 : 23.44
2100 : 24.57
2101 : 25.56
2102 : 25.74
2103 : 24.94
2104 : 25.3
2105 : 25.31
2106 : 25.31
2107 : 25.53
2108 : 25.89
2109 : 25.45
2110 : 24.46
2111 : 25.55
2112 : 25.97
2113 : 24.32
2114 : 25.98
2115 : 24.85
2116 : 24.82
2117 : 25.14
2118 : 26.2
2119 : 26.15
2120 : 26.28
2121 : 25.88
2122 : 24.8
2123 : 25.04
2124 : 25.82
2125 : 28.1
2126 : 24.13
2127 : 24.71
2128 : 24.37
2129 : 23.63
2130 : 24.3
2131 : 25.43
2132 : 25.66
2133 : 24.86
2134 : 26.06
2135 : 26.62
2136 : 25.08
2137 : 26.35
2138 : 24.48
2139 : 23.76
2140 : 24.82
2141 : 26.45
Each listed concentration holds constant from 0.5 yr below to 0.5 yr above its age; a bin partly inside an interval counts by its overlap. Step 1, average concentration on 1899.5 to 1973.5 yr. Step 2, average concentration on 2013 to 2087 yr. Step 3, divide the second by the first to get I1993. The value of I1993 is 0.57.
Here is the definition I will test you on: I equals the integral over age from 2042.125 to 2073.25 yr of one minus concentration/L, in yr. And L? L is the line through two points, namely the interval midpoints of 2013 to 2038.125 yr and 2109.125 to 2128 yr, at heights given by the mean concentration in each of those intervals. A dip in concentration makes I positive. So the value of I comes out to 6.4 yr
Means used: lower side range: 20.9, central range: 17.9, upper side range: 25.4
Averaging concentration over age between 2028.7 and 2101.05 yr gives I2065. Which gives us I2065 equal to 16.5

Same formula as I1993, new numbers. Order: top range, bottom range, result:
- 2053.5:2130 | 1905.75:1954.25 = 0.69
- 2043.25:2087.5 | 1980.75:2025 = 0.59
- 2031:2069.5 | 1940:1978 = 0.55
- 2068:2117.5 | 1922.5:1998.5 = 0.66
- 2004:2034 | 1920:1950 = 0.81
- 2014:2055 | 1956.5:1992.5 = 0.63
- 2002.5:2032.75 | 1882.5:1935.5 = 0.77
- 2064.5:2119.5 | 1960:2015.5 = 0.70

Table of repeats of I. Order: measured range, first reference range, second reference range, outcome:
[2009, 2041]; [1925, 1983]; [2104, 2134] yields 8.2 yr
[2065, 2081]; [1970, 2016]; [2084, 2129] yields 7.5 yr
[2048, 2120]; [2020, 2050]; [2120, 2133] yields 4.6 yr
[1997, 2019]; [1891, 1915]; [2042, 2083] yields -4.9 yr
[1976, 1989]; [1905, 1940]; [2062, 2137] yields -0.5 yr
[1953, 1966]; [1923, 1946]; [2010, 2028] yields -0.9 yr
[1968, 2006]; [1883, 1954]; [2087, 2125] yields 1.3 yr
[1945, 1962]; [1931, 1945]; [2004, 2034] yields -0.8 yr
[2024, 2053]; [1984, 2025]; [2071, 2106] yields 9.9 yr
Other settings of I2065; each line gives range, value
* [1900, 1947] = 30.5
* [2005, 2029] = 25.7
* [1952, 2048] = 24.8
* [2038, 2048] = 12.2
